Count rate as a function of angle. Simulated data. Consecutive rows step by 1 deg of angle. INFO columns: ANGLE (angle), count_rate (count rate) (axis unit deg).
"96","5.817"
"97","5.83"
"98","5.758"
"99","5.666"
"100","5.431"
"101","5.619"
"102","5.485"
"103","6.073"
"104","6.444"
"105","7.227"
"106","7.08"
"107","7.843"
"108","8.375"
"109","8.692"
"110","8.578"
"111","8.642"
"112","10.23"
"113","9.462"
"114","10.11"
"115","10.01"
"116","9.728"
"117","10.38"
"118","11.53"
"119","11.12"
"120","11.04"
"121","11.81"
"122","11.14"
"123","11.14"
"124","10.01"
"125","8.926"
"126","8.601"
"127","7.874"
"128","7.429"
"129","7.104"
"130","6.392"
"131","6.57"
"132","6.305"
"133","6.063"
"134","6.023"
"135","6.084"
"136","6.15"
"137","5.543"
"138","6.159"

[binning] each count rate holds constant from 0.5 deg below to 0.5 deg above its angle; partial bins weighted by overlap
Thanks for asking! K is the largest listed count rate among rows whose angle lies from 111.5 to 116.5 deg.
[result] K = 10.23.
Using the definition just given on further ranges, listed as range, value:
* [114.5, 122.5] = 11.81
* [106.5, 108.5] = 8.375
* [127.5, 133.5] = 7.429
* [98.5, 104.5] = 6.444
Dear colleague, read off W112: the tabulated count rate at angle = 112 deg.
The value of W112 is 10.23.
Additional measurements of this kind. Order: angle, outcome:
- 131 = 6.57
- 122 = 11.14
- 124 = 10.01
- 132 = 6.305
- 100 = 5.431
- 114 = 10.11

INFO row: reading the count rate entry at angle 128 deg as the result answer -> 7.429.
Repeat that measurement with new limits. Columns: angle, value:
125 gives 8.926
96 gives 5.817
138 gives 6.159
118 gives 11.53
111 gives 8.642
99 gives 5.666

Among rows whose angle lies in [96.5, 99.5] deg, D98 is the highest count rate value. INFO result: 5.83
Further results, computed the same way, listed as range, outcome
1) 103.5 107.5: 7.843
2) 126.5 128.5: 7.874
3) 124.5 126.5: 8.926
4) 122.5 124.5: 11.14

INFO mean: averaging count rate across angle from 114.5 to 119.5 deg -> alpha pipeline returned 10.6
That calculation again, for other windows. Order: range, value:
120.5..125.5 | 10.6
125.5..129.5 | 7.75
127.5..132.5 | 6.76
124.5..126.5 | 8.76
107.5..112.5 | 8.9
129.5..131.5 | 6.48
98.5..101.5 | 5.57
